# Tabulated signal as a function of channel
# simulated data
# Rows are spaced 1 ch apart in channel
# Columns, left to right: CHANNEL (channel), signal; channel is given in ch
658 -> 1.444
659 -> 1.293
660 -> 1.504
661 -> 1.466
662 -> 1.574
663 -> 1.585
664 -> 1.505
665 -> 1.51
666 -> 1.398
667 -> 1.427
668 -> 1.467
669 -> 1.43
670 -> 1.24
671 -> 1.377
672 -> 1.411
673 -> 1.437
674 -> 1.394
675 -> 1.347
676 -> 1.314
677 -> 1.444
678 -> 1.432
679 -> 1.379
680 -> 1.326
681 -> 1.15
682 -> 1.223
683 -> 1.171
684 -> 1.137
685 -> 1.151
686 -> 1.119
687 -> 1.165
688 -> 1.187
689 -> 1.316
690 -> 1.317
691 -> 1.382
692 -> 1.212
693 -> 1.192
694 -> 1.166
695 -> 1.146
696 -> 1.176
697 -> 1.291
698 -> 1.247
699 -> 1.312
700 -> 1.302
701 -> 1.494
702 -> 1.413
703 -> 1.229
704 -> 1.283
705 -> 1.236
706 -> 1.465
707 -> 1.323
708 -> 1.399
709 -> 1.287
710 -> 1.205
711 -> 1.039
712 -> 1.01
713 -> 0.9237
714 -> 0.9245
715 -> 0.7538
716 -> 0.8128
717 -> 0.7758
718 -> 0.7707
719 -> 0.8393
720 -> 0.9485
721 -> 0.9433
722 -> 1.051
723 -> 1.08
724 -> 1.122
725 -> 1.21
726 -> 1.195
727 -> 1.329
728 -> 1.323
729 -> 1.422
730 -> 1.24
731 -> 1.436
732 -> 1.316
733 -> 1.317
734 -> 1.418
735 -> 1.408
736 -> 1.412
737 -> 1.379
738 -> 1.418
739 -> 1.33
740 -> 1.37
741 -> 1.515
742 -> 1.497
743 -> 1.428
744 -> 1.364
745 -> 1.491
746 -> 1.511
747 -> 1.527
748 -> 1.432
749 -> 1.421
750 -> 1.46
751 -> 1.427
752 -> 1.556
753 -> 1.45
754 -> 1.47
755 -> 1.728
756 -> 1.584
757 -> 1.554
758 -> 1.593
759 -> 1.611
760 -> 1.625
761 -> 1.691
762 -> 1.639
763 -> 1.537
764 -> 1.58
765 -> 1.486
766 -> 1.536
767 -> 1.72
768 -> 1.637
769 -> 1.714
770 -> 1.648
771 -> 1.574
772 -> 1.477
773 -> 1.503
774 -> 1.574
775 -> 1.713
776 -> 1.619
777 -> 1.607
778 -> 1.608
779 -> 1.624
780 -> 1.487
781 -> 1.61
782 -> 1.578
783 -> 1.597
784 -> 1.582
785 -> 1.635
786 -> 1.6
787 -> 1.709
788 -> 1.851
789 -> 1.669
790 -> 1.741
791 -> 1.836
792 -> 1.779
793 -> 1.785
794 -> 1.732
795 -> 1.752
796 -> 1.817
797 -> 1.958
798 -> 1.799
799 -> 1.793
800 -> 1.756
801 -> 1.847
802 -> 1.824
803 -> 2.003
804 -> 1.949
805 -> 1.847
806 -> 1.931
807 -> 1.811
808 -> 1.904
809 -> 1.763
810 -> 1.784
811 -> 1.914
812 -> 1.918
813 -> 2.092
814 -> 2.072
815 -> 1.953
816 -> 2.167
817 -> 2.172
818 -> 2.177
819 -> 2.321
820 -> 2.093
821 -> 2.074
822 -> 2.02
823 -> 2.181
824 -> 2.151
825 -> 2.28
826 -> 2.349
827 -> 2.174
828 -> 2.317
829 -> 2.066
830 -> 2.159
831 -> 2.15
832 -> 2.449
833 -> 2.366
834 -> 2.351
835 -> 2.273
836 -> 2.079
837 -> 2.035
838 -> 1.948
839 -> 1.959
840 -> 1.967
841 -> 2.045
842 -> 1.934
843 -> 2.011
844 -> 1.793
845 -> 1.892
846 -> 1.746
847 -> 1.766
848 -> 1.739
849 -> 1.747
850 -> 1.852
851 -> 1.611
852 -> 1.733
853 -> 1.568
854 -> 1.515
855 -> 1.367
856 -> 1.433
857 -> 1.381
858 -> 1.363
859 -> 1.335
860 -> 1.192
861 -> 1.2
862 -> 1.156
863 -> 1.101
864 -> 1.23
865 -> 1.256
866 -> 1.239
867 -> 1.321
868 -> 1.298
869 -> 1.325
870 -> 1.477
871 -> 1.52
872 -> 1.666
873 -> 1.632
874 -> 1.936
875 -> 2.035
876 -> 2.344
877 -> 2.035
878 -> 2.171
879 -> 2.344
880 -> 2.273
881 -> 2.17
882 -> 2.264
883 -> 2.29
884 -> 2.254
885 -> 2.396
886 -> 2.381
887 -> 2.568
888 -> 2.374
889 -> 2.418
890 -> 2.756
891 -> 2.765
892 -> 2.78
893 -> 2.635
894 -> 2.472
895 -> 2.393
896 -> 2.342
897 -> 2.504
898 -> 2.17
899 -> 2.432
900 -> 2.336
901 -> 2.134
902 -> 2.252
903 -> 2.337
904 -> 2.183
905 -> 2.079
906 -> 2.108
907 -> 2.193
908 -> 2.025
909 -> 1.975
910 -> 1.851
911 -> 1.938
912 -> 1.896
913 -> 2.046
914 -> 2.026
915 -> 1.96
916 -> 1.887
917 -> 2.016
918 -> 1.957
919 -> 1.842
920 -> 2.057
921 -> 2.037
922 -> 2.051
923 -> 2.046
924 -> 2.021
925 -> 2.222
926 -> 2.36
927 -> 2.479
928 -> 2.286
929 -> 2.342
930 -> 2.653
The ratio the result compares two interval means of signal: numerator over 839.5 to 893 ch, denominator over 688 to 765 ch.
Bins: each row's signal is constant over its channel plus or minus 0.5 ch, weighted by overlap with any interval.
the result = 1.40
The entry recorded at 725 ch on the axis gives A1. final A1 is 1.21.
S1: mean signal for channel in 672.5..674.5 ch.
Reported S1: 1.42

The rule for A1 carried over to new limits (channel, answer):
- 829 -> 2.066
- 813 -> 2.092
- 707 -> 1.323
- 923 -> 2.046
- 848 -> 1.739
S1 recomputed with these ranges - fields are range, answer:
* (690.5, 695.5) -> 1.22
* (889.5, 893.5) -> 2.73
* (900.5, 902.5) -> 2.19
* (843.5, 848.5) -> 1.79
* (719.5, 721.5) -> 0.946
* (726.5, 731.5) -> 1.35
